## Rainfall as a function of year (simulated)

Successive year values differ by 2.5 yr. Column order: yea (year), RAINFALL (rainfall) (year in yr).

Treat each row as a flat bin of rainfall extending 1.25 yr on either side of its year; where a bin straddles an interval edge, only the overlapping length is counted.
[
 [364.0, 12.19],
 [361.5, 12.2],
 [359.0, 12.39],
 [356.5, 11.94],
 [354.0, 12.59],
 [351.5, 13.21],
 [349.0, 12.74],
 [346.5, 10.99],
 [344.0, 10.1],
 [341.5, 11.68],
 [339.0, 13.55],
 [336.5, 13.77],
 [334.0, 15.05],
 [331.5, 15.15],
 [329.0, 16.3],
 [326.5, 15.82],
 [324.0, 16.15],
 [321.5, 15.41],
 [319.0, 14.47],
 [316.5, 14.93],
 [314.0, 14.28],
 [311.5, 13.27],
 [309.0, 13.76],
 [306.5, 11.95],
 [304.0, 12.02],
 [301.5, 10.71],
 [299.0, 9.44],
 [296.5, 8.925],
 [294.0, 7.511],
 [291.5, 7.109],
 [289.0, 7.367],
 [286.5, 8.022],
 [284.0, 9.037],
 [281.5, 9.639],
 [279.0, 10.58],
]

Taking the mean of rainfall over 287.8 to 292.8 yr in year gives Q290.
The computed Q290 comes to 7.24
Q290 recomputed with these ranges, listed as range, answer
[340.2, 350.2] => 11.4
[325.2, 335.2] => 15.6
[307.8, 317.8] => 14.1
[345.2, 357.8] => 12.3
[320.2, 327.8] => 15.8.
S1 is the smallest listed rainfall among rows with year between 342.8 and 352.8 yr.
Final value 10.1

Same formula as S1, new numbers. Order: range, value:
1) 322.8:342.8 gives 11.68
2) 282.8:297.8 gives 7.109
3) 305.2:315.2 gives 11.95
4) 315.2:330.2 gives 14.47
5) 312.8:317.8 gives 14.28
